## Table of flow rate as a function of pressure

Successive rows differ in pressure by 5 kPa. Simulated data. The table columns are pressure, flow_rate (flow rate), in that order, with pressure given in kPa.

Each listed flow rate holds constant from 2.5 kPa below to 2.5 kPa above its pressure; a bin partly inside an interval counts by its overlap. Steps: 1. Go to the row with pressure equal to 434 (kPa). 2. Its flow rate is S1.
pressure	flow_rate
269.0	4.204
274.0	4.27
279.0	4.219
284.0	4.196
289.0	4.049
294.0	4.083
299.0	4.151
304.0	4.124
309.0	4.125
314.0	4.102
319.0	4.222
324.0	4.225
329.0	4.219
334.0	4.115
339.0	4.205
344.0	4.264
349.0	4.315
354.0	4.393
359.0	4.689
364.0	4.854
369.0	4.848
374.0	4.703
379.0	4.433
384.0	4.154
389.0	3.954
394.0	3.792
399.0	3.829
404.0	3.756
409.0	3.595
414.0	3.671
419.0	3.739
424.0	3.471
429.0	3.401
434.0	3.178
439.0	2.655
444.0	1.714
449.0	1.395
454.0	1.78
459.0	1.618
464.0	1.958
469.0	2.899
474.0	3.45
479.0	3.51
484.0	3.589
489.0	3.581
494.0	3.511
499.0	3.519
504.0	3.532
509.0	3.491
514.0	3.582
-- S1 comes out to 3.178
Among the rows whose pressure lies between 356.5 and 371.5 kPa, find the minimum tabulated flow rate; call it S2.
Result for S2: 4.689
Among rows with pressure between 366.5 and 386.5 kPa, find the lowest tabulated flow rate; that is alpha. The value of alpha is 4.154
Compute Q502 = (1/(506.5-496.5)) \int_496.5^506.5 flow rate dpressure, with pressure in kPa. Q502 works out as 3.53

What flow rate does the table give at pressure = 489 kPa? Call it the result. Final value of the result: 3.581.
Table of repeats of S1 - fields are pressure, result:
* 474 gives 3.45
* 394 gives 3.792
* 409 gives 3.595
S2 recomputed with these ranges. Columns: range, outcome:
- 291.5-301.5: 4.083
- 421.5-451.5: 1.395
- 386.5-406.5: 3.756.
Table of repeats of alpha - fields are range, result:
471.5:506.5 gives 3.45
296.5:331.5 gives 4.102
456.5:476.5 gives 1.618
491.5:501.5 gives 3.511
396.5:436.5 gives 3.178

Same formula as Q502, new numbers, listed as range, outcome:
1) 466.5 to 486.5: 3.36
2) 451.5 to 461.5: 1.7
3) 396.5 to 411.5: 3.73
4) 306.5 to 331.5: 4.18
